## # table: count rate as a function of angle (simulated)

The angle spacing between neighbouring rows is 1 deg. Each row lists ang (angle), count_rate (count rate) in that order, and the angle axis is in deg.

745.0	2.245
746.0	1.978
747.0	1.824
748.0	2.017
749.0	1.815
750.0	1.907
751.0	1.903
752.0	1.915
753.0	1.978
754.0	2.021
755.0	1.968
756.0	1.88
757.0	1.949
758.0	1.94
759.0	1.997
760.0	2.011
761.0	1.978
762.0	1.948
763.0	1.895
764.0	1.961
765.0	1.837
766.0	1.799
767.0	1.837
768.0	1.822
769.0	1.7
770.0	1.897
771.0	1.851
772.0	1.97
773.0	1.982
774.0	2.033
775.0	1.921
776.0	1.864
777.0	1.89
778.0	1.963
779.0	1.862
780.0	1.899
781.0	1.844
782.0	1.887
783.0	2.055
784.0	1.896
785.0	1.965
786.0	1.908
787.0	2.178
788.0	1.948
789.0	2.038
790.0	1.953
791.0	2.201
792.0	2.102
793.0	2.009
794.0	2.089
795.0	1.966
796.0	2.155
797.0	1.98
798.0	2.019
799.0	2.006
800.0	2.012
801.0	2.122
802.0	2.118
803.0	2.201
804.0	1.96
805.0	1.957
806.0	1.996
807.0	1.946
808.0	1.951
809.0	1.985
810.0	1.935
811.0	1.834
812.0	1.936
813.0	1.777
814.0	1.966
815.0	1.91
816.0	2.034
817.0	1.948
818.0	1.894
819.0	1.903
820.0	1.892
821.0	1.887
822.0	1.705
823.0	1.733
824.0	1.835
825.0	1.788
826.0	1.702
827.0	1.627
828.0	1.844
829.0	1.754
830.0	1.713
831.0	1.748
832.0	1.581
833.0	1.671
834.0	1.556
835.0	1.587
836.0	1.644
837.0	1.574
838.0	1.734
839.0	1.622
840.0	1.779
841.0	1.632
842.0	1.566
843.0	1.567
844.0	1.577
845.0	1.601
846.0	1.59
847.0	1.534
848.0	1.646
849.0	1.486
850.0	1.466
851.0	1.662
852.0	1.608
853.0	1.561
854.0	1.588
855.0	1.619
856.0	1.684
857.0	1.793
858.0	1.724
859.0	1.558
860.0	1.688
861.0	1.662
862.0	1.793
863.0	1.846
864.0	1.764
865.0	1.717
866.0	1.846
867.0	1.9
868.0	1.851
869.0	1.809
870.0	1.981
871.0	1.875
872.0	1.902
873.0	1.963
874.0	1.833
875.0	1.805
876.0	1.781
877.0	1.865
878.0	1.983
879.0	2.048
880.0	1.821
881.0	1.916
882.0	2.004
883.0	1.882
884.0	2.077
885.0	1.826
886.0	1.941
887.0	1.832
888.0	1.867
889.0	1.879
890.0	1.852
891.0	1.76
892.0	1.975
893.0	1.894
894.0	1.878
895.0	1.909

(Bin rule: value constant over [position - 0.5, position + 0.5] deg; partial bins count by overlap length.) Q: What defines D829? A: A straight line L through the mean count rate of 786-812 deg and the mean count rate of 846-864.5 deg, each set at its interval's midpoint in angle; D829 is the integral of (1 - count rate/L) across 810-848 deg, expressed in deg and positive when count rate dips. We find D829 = 1.8 deg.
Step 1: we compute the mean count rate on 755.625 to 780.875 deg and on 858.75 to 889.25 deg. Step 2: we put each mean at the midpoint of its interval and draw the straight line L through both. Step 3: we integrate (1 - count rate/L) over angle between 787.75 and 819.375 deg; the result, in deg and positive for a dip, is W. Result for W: -1.8 deg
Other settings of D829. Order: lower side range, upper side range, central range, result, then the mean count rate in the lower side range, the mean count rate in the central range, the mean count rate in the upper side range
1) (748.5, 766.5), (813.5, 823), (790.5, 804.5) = -1.2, 1.93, 2.07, 1.9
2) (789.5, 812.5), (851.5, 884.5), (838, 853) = 2.2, 2.02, 1.6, 1.81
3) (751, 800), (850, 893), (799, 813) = -0.6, 1.95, 1.99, 1.81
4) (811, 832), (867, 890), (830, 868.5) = 4.1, 1.82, 1.66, 1.9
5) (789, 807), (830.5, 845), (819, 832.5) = 0.0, 2.05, 1.76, 1.63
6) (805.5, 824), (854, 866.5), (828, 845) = 1.5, 1.9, 1.65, 1.72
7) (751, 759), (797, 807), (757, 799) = 0.8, 1.95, 1.95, 2.04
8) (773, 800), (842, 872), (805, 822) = -0.4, 1.99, 1.92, 1.69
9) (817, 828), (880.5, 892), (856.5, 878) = 0.7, 1.81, 1.81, 1.9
